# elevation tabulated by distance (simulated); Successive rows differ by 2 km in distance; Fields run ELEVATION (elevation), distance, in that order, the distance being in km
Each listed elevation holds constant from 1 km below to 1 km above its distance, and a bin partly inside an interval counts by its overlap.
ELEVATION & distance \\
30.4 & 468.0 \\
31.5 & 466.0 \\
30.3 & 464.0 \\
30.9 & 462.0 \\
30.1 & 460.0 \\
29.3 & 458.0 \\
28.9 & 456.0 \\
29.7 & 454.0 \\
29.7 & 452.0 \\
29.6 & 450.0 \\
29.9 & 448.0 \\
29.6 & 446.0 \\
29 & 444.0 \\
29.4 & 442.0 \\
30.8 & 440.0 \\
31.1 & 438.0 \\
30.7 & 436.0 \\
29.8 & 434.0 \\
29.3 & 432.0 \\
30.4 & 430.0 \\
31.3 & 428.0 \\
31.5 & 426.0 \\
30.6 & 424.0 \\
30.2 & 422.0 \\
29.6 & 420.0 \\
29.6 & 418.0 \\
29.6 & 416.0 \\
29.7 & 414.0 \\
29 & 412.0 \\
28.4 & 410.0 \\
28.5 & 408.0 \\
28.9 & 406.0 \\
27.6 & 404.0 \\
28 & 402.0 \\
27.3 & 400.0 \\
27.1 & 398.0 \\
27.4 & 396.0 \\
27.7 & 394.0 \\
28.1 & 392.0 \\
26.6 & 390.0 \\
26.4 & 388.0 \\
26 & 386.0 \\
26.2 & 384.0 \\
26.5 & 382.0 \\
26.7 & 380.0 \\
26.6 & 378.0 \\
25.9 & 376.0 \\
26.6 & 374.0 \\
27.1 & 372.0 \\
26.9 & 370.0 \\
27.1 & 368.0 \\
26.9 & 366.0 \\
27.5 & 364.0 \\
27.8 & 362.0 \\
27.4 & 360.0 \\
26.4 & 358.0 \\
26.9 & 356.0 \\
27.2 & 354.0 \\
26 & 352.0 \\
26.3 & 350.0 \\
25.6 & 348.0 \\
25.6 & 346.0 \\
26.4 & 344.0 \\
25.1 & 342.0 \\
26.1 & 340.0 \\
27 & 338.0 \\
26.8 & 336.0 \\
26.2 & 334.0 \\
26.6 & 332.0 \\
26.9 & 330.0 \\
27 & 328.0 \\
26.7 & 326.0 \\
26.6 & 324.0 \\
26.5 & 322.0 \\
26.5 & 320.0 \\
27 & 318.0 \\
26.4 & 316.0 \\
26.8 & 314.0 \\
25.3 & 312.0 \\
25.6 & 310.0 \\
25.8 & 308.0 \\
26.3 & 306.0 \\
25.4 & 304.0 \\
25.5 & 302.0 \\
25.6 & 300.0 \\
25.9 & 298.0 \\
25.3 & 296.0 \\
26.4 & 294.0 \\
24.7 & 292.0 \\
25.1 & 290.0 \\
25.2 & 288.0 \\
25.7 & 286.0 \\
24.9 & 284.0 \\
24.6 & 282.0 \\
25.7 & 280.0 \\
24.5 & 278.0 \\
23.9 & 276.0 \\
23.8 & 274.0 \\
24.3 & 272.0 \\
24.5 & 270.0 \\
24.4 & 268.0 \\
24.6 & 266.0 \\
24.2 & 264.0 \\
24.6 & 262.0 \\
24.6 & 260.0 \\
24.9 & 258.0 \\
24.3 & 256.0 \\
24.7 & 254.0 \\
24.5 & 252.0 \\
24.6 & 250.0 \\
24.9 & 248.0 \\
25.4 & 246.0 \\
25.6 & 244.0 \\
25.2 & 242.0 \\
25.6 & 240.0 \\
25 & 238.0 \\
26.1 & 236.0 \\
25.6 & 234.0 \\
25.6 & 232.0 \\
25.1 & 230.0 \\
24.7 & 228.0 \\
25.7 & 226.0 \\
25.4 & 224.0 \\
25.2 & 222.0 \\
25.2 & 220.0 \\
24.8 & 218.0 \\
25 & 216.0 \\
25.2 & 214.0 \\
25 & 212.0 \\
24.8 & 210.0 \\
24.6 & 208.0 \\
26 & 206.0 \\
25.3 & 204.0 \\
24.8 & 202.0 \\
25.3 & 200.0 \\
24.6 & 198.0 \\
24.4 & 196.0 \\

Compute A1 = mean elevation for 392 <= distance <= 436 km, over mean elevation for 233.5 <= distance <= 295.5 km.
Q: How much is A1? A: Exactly 1.17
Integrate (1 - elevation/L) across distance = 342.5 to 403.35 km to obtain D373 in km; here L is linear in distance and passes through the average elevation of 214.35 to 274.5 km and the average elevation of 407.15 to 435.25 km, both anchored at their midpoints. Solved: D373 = 3.6 km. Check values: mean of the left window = 24.9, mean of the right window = 29.8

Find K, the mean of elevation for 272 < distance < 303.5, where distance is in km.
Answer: 25.1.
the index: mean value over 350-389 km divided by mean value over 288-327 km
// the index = 1.0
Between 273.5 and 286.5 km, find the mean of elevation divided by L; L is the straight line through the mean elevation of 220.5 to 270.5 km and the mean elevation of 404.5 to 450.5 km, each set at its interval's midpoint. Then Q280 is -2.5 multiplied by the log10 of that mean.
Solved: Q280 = 0.05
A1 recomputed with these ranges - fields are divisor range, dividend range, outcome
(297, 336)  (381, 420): 1.06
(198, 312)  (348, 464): 1.13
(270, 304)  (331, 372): 1.06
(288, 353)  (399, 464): 1.14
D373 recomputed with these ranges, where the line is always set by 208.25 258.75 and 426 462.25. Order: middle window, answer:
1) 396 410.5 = 0.6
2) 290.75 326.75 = 1.1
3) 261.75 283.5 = 1.3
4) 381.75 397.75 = 1.0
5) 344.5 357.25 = 0.7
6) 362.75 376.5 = 0.7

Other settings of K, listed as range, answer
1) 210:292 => 24.9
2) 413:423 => 29.7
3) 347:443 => 28.1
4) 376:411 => 27.3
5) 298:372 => 26.4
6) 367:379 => 26.7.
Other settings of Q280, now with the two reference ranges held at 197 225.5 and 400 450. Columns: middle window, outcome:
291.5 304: 0.056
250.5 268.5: 0.068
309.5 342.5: 0.044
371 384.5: 0.083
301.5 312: 0.059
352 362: 0.049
